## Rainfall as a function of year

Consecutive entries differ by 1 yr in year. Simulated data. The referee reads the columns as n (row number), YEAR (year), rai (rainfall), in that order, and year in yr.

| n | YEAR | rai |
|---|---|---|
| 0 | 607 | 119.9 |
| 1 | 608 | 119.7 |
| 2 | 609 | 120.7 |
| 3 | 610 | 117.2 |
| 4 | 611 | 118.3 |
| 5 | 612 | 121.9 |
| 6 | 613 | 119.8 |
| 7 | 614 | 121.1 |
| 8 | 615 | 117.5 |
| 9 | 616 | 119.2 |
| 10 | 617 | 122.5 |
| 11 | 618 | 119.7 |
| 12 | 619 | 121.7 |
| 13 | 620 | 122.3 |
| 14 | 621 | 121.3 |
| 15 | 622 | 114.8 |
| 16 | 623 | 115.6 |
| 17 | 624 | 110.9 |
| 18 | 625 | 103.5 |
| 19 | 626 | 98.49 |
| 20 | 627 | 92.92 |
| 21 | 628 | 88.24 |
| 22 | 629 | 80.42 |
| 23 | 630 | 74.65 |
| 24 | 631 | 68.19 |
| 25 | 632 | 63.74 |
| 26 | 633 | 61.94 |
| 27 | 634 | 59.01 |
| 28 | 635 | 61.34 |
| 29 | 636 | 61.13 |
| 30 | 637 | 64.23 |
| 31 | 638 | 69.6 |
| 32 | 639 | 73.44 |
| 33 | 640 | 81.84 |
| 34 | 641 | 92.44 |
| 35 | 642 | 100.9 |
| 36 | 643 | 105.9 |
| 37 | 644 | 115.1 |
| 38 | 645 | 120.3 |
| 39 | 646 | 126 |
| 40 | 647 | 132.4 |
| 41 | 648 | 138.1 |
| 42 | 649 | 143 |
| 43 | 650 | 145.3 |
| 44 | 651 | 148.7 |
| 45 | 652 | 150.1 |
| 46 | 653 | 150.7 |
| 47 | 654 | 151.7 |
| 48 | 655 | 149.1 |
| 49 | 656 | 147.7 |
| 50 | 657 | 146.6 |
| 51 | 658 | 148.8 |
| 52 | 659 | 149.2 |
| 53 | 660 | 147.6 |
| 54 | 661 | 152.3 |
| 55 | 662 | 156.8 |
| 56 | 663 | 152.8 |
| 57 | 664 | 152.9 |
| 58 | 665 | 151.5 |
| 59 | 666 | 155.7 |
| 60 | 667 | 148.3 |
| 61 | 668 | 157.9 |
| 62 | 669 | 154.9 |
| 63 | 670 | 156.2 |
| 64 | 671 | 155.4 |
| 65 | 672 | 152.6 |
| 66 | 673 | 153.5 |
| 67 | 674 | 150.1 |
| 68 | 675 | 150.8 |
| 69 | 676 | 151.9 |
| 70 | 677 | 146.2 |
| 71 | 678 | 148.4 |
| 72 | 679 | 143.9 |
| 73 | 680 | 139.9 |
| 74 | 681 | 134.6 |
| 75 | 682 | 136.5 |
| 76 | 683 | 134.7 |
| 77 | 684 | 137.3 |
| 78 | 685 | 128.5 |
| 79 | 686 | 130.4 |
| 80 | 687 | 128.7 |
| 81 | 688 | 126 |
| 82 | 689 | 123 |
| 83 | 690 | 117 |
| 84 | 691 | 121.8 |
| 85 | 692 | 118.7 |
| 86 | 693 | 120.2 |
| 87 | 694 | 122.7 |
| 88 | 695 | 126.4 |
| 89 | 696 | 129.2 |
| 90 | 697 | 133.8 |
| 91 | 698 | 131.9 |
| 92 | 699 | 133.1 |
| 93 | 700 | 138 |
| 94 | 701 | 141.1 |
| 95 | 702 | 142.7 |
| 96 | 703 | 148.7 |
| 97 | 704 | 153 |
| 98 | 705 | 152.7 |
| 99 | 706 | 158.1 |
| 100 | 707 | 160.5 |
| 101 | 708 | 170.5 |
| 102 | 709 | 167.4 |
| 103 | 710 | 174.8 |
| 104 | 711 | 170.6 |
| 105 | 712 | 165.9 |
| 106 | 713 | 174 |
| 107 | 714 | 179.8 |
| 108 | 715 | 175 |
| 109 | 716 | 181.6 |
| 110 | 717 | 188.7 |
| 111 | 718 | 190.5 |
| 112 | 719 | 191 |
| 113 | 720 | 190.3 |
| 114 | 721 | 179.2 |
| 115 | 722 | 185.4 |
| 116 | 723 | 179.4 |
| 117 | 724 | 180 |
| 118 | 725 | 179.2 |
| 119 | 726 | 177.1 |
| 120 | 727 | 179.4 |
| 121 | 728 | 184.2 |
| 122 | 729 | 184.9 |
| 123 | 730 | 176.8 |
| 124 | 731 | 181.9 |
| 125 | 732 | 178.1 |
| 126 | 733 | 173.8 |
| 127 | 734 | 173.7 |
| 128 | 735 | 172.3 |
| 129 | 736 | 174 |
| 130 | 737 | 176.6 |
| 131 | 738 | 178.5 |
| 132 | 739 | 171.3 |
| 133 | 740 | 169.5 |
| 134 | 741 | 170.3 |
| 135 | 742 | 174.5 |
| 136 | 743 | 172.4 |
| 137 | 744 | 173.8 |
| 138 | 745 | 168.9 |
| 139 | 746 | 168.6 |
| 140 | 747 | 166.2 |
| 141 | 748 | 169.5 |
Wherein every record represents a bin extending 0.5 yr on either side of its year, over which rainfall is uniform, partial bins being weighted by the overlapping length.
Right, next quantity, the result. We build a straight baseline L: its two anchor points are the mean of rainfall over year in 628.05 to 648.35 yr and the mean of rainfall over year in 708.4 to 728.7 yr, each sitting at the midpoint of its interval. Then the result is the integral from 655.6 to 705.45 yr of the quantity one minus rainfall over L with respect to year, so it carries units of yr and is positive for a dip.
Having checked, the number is -3.23 yr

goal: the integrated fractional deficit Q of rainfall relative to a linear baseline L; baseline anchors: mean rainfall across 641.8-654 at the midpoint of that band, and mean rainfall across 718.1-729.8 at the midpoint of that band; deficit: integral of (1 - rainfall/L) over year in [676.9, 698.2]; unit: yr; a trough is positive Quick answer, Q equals 3.8 yr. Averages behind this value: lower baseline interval 133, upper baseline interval 183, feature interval 131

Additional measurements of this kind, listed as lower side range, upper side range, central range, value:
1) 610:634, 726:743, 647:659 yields -2.2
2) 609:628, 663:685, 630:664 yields 4.4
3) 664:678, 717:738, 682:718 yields 4.5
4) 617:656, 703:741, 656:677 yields -3.5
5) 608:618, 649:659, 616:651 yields 8.8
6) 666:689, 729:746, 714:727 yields -1.4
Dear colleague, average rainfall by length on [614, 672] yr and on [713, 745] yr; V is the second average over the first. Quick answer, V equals 1.49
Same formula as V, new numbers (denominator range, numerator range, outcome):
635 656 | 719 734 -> 1.57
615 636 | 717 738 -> 1.89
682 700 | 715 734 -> 1.42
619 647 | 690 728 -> 1.73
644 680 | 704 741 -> 1.19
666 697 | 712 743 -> 1.29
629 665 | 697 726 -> 1.44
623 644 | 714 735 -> 2.20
